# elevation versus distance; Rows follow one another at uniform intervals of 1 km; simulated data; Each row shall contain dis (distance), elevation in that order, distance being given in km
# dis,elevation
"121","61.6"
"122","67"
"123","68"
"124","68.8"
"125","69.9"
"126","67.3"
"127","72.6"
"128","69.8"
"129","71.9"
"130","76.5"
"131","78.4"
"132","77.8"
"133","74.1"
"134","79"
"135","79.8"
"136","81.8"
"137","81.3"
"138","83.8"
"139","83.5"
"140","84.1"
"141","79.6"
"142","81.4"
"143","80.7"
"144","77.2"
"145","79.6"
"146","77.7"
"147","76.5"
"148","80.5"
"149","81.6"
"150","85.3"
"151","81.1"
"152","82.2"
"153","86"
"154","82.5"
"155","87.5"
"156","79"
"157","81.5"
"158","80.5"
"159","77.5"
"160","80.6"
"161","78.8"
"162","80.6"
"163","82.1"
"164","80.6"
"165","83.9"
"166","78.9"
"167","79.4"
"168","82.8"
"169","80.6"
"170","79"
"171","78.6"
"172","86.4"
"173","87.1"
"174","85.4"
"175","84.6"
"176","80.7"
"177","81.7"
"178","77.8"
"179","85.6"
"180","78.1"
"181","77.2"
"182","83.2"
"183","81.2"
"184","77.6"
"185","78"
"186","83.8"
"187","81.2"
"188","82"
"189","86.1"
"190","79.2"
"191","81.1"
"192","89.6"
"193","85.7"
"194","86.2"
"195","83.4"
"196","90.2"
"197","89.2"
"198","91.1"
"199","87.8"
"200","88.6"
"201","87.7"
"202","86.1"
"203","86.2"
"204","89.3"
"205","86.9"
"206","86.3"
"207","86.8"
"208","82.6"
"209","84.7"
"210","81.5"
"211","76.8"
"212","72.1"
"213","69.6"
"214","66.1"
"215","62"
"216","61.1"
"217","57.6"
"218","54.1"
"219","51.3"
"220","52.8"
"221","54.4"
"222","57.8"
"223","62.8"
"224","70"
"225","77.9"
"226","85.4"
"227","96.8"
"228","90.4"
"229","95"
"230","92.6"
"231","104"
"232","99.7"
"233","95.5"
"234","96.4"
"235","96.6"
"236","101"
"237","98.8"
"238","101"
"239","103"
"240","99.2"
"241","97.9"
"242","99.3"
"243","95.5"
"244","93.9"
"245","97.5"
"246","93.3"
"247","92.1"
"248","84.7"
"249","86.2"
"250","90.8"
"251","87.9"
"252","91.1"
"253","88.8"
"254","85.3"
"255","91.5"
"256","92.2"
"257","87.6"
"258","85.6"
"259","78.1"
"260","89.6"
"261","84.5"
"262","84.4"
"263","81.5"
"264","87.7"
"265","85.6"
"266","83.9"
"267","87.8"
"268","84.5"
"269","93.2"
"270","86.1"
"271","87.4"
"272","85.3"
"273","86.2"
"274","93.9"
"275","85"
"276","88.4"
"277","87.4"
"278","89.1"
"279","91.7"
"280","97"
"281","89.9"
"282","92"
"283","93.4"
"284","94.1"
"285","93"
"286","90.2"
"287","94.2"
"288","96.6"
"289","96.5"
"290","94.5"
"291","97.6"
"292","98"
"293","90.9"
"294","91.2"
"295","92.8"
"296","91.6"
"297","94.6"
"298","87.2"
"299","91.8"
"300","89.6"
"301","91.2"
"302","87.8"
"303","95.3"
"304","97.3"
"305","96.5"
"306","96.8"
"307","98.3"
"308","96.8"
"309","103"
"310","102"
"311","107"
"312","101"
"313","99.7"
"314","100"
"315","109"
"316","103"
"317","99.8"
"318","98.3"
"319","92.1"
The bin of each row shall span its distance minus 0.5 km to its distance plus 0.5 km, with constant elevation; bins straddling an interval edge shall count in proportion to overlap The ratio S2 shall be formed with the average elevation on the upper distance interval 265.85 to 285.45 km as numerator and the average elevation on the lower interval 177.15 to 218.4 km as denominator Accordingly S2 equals 1.1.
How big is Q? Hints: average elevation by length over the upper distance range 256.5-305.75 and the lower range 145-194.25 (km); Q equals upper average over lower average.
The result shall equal 1.10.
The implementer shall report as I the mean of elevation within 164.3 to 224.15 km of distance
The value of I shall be 78.7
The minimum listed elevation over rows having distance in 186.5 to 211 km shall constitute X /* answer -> 76.8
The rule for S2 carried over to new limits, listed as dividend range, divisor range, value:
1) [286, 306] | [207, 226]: 1.39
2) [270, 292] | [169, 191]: 1.12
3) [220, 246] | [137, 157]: 1.10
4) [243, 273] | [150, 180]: 1.08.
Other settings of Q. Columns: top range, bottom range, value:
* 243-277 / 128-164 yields 1.10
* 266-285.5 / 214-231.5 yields 1.25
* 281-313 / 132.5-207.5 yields 1.15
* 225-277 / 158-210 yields 1.09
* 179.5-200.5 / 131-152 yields 1.04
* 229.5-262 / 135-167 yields 1.15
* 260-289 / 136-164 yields 1.10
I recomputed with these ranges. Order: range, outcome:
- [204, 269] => 84.5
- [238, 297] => 90.8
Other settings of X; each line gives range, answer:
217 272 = 51.3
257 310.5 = 78.1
